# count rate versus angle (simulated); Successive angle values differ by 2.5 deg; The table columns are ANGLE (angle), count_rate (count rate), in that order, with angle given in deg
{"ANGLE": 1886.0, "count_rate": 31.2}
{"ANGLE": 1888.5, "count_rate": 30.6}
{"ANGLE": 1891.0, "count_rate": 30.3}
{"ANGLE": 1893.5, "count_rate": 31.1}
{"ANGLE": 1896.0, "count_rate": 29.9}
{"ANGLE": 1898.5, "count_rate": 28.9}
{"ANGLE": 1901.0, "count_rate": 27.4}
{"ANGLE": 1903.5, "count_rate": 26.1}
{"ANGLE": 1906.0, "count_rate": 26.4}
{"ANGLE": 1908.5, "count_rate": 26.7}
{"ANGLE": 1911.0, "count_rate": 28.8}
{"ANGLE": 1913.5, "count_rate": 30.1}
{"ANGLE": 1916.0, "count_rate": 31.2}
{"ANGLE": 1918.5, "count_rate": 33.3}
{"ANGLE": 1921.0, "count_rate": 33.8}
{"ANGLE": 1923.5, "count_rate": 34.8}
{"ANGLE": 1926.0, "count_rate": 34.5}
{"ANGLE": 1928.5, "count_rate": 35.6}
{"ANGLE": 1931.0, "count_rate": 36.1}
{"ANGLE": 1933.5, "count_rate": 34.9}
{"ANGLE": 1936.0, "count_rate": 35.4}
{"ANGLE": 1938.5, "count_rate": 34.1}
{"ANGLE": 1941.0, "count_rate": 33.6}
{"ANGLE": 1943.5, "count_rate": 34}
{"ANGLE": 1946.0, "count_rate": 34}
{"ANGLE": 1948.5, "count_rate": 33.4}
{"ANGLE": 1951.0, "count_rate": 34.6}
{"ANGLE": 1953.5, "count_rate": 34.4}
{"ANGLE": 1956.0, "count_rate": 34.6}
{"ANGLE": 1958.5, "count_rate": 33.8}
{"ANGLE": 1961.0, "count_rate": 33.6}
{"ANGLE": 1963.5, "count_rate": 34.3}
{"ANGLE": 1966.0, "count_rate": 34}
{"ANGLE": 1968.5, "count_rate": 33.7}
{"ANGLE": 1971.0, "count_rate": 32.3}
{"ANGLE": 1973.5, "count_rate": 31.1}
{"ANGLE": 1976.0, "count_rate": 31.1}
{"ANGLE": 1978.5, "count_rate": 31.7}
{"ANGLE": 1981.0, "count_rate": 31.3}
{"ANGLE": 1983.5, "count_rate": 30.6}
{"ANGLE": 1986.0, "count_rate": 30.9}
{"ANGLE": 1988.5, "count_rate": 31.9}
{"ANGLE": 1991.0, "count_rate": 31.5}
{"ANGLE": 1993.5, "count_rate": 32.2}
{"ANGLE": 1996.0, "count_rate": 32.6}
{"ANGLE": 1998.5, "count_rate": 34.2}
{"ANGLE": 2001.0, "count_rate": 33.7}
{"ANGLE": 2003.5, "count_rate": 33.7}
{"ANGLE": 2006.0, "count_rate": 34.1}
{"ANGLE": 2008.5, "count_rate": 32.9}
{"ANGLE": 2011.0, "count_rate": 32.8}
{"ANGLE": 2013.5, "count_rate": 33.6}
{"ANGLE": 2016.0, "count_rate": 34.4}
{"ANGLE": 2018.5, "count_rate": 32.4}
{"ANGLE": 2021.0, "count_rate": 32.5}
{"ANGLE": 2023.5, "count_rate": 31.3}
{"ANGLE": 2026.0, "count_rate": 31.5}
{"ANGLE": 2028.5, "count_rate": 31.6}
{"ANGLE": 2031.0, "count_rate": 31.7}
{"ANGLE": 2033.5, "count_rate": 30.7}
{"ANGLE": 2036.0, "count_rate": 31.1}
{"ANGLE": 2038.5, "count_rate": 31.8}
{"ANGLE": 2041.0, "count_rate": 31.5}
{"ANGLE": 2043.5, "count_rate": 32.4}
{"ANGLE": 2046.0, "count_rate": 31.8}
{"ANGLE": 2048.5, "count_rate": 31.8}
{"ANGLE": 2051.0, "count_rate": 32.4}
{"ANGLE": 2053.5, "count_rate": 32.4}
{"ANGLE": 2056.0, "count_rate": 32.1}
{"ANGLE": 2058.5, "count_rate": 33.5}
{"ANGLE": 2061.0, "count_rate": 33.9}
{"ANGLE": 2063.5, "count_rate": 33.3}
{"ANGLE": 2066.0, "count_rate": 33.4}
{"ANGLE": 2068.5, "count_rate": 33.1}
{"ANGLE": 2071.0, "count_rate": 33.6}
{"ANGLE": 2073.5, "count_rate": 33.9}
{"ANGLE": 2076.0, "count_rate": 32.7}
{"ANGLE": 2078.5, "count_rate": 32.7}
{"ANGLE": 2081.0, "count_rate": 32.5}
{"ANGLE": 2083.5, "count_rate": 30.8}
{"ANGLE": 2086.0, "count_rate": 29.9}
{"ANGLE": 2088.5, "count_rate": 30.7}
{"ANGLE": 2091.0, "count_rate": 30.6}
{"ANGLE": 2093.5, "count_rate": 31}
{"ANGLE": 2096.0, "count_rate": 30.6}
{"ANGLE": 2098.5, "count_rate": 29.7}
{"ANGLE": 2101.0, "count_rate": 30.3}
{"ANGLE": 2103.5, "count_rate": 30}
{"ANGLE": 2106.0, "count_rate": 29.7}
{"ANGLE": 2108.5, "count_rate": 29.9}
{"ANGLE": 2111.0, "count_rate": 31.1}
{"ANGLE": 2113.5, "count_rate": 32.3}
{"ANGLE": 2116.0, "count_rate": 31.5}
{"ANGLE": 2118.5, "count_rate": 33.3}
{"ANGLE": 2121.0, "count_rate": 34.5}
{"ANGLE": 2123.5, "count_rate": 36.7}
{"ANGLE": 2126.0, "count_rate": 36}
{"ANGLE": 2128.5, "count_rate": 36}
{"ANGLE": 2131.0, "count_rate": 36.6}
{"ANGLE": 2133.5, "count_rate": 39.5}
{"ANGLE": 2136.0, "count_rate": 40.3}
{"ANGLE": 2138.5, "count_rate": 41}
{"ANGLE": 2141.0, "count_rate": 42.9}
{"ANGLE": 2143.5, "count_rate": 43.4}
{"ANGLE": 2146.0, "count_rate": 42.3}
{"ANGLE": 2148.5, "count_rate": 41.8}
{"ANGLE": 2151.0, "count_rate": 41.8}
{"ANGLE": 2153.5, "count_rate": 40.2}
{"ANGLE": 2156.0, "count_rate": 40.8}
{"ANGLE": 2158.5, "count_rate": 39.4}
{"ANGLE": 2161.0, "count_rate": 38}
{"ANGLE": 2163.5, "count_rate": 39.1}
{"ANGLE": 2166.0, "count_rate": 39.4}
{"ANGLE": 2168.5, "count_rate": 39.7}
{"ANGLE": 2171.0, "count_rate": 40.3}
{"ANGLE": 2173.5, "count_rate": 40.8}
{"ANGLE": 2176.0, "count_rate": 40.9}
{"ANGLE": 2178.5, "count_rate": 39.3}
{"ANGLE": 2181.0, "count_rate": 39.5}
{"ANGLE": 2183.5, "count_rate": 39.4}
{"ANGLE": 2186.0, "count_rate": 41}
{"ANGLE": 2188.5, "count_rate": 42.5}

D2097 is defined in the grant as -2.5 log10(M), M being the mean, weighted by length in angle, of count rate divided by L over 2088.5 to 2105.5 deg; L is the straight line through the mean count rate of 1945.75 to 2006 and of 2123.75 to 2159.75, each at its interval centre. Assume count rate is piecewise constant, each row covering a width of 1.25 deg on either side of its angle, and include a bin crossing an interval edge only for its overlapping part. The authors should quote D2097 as 0.25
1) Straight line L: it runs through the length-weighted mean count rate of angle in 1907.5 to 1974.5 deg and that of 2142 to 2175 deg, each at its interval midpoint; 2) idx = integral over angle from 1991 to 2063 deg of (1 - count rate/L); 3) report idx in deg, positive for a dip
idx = 7.35 deg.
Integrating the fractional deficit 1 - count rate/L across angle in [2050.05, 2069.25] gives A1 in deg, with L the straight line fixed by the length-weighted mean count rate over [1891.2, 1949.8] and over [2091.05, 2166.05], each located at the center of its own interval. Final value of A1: 0.96 deg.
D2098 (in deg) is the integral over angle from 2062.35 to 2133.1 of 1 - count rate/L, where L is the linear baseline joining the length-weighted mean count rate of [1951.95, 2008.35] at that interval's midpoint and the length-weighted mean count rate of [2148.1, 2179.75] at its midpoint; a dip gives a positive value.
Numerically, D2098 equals 9.4 deg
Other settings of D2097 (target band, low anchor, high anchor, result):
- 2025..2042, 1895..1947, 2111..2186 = 0.13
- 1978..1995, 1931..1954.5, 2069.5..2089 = 0.07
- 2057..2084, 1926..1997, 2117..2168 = 0.12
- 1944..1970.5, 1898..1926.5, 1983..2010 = -0.08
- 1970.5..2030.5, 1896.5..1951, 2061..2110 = -0.02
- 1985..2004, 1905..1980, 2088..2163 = 0.04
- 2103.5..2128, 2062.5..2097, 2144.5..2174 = 0.10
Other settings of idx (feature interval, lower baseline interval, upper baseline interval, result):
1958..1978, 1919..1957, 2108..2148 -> 1.1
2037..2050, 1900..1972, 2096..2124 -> 0.1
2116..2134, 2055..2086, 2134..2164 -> 1.3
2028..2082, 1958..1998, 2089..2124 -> -1.2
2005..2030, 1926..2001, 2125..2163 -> 1.9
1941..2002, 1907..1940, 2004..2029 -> -0.1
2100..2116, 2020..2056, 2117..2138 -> 2.2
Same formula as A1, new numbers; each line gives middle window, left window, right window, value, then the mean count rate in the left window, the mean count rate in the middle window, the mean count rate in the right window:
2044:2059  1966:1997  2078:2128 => -0.2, 31.8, 32.3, 31.7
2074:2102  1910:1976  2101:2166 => 3.9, 33.6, 31.1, 37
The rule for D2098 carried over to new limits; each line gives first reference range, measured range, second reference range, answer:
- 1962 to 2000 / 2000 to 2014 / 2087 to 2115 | -0.7 deg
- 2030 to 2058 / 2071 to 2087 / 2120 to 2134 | 0.7 deg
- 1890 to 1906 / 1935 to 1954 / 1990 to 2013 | -2.1 deg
